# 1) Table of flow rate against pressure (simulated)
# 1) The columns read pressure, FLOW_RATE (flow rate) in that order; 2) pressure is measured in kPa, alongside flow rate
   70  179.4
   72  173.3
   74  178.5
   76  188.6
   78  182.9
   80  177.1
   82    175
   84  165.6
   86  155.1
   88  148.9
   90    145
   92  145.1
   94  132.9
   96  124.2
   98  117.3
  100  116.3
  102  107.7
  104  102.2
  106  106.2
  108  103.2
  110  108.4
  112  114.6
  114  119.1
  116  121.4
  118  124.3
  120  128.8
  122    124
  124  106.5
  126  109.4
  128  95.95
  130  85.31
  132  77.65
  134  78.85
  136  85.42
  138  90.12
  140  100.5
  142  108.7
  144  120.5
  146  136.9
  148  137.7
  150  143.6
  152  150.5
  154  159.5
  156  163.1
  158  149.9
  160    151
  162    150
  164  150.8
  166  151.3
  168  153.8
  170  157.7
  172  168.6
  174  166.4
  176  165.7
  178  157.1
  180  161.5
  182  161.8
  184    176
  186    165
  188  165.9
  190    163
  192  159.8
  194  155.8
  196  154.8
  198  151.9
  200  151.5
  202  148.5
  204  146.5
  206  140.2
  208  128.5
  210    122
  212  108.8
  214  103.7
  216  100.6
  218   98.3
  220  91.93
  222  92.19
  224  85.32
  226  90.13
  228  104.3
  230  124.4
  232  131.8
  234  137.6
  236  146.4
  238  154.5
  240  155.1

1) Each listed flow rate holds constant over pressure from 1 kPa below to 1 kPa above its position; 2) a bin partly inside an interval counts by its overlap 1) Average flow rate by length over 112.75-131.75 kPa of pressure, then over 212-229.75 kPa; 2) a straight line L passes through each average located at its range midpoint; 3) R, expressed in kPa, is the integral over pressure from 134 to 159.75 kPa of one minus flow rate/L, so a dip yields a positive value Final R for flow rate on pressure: -4.7 kPa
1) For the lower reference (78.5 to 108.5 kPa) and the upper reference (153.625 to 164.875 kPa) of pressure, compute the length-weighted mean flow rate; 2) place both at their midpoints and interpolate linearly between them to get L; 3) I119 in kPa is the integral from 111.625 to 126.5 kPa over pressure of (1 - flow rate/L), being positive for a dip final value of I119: 2.5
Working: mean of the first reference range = 136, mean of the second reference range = 154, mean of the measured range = 119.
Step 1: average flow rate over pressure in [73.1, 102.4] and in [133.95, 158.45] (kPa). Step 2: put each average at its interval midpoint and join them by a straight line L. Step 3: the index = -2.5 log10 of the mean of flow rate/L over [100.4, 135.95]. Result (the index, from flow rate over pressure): 0.29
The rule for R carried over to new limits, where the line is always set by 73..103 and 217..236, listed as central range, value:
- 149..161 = -2.1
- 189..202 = -4.2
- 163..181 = -4.9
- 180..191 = -4.1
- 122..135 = 4.1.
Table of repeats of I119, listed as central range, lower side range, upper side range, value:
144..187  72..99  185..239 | -4.6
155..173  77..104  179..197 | 0.3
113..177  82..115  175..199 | 7.4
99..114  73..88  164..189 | 5.4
